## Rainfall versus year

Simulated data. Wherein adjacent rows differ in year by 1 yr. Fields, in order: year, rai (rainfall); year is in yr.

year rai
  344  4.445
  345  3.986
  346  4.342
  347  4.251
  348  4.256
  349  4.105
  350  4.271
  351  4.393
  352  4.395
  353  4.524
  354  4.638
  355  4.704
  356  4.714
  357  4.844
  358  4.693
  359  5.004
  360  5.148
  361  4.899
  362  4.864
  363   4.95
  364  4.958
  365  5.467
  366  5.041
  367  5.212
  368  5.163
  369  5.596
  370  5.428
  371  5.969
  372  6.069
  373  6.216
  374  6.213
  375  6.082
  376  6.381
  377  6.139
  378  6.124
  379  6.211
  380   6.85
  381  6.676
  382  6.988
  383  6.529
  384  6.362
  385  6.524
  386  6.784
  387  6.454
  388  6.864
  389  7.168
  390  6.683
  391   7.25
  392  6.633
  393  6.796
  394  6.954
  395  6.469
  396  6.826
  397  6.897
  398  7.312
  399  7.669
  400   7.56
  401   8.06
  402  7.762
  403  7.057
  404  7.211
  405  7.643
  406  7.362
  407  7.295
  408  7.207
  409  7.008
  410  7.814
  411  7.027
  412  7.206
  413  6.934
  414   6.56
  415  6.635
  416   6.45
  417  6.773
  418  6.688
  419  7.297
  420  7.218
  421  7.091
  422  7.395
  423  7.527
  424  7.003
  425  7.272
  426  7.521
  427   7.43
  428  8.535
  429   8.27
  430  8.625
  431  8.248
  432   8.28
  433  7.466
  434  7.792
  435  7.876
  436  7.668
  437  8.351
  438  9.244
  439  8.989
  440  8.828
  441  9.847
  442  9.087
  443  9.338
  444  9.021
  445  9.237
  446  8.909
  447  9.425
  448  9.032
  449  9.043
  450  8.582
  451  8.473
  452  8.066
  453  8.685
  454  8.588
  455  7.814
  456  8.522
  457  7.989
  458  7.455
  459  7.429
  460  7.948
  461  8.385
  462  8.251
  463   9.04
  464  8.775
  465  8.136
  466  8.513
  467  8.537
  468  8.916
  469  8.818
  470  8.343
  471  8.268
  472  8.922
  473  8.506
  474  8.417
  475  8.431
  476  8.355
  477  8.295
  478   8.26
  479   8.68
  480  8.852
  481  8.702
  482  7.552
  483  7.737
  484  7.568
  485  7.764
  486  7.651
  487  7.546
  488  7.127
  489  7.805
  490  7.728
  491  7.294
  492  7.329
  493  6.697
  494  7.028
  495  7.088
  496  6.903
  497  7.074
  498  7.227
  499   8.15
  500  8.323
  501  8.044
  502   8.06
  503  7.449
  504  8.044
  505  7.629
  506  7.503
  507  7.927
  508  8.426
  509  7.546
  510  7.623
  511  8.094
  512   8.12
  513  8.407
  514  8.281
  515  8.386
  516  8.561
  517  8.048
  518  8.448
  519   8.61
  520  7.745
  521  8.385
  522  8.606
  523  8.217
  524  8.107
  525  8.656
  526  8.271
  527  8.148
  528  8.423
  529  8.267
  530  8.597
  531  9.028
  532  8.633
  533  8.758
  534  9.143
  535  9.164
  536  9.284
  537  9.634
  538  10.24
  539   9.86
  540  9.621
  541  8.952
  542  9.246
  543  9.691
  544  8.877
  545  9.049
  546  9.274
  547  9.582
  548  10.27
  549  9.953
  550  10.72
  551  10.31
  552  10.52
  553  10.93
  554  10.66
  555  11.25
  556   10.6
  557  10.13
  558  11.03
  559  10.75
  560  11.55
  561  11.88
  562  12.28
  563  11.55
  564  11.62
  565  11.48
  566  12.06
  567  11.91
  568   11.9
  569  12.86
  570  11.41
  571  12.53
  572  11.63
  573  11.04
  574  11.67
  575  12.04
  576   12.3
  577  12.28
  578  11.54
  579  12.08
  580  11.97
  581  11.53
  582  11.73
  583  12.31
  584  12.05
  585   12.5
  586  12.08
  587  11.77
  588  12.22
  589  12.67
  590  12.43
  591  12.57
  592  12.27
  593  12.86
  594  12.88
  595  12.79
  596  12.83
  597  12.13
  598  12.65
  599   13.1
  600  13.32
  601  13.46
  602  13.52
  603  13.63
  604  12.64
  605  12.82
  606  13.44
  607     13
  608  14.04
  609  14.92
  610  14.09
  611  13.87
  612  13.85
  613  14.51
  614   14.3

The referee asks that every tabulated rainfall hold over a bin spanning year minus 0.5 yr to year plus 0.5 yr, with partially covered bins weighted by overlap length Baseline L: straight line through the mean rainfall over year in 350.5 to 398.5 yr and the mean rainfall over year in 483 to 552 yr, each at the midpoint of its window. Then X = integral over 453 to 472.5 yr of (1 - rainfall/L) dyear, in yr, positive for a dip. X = -2.4 yr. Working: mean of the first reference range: 5.9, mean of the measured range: 8.36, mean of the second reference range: 8.4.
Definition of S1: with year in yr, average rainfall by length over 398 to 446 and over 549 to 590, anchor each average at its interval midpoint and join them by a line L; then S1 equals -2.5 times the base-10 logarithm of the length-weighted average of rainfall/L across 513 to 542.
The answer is 0.20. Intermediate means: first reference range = 7.76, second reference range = 11.6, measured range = 8.72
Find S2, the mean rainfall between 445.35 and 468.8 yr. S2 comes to 8.47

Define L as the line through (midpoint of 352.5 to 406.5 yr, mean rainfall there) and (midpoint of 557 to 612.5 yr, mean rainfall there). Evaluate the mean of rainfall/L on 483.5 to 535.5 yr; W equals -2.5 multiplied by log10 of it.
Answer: 0.26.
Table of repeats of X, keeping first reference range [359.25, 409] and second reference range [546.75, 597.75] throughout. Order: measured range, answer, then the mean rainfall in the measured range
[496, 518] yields 4.3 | 7.94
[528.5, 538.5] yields 1.5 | 9.07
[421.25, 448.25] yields -1.7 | 8.36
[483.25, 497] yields 3.0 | 7.35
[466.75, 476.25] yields 0.4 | 8.56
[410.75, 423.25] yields 0.7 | 6.97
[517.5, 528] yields 2.0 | 8.32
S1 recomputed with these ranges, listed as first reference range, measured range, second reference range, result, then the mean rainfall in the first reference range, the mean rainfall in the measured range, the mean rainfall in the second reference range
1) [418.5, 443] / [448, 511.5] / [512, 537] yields 0.035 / 8.06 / 8.04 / 8.52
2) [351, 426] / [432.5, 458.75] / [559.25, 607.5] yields -0.060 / 6.39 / 8.58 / 12.3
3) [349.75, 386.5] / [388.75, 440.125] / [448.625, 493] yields -0.106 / 5.55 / 7.43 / 8.19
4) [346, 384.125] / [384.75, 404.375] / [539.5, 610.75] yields -0.130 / 5.35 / 7.05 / 11.8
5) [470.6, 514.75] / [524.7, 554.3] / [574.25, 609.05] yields 0.082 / 7.88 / 9.39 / 12.6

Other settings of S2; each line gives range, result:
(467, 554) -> 8.46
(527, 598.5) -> 11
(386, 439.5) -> 7.38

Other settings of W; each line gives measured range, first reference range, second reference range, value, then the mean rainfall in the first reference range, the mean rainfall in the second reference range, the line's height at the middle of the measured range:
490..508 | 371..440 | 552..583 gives 0.28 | 7.17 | 11.6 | 9.73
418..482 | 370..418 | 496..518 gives -0.13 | 6.83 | 7.94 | 7.38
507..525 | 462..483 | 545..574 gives 0.19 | 8.49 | 11.1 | 9.8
